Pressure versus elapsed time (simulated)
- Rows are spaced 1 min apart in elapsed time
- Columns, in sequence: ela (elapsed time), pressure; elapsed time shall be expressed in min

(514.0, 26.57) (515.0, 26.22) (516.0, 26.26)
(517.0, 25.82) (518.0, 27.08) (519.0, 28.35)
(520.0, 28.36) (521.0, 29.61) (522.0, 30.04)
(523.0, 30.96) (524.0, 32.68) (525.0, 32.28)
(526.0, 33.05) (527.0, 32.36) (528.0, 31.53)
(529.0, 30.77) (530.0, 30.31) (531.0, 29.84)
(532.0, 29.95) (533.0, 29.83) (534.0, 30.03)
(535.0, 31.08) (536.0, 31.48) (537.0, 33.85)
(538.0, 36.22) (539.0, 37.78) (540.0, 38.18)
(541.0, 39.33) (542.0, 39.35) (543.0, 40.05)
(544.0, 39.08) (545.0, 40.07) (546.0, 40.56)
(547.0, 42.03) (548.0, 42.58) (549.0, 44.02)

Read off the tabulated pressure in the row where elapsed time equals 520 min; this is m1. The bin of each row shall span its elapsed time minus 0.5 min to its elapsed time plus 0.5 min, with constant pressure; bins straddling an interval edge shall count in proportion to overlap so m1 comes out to 28.36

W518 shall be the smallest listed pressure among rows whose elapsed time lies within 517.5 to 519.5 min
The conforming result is 27.08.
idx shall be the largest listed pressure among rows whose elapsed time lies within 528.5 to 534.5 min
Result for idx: 30.77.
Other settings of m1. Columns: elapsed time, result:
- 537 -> 33.85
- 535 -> 31.08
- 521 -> 29.61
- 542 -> 39.35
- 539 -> 37.78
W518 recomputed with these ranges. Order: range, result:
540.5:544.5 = 39.08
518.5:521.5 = 28.35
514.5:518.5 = 25.82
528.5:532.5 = 29.84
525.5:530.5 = 30.31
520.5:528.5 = 29.61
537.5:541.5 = 36.22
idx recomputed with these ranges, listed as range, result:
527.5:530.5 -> 31.53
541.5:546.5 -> 40.56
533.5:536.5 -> 31.48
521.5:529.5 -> 33.05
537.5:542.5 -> 39.35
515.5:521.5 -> 29.61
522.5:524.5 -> 32.68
